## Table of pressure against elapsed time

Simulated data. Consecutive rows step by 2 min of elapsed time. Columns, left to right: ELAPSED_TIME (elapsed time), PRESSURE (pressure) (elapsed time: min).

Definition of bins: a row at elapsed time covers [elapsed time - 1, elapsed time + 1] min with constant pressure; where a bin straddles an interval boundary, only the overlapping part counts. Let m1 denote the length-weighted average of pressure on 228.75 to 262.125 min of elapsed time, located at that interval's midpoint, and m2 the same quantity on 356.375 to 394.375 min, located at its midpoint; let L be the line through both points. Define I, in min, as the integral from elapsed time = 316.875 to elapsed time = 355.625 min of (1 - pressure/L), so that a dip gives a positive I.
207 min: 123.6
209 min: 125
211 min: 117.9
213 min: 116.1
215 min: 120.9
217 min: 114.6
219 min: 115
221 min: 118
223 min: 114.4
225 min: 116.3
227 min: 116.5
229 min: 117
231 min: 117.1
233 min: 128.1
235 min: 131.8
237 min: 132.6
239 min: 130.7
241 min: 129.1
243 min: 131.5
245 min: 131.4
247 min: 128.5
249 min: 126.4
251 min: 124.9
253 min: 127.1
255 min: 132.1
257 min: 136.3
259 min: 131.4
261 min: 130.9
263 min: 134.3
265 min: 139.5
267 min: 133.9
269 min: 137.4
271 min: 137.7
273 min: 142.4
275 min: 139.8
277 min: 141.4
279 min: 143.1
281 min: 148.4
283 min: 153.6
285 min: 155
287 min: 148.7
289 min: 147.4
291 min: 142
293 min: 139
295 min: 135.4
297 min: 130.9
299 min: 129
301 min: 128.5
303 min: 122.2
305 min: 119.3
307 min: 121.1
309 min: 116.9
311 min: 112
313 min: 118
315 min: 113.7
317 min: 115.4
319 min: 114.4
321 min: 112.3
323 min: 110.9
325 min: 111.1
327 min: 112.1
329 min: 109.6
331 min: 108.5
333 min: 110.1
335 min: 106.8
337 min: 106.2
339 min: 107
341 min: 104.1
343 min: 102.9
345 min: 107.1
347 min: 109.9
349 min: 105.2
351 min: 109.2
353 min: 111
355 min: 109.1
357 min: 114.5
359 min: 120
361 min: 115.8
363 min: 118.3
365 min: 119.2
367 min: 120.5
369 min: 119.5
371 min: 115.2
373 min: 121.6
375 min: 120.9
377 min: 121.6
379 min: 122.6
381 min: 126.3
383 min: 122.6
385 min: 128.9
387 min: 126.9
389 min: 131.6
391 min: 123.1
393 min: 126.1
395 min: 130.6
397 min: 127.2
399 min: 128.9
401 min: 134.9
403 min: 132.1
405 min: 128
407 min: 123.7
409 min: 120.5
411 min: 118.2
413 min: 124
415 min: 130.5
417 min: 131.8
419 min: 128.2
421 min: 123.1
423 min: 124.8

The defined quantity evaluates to 4.7 min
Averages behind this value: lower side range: 129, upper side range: 122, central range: 109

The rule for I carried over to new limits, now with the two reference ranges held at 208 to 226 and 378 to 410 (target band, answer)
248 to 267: -1.87 min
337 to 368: 3.35 min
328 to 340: 1.54 min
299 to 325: 1.14 min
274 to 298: -4.44 min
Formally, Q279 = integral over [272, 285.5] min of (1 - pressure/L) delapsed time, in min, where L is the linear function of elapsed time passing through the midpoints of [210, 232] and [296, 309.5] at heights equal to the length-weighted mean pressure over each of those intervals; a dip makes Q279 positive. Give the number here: -2.6 min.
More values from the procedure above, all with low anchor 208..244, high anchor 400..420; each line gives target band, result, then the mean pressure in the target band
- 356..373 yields 1.0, 118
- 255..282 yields -3.3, 138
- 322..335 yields 1.5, 110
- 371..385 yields 0.4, 123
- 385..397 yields -0.1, 128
